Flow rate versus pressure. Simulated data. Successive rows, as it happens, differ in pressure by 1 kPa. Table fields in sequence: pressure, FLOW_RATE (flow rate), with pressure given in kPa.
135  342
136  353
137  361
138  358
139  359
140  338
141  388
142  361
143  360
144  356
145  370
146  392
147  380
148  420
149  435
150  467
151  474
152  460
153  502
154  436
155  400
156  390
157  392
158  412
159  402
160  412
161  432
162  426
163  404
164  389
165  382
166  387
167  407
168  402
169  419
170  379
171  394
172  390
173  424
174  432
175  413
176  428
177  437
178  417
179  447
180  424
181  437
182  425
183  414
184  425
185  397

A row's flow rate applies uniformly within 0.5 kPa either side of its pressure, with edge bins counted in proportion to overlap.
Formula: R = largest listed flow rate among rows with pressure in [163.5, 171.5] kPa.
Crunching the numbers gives 419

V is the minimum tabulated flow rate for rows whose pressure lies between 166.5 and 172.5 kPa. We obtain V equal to 379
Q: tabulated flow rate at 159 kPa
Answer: 402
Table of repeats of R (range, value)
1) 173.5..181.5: 447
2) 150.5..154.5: 502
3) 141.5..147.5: 392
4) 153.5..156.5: 436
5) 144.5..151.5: 474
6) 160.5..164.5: 432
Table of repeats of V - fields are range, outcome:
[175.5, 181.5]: 417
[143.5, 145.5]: 356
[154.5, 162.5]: 390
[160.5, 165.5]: 382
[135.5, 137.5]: 353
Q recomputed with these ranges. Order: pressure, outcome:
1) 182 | 425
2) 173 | 424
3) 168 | 402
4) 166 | 387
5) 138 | 358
